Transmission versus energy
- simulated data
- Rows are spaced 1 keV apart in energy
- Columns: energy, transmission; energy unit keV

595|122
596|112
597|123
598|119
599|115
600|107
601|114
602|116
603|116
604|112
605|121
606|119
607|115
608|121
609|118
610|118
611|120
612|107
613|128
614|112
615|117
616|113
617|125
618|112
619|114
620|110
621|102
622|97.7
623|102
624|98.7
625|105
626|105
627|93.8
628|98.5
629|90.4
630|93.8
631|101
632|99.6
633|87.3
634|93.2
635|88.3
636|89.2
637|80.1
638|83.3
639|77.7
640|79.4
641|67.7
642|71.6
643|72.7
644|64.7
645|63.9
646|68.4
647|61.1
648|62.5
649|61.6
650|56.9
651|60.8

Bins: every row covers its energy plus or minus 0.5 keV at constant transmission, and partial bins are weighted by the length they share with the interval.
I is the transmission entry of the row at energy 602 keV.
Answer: 116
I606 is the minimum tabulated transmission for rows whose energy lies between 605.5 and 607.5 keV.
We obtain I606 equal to 115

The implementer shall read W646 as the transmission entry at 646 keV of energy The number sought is 68.4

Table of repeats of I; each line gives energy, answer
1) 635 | 88.3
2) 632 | 99.6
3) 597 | 123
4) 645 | 63.9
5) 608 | 121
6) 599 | 115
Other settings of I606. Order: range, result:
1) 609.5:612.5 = 107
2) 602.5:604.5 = 112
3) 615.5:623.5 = 97.7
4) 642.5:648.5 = 61.1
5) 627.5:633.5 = 87.3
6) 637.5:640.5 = 77.7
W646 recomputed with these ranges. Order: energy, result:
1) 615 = 117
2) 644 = 64.7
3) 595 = 122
